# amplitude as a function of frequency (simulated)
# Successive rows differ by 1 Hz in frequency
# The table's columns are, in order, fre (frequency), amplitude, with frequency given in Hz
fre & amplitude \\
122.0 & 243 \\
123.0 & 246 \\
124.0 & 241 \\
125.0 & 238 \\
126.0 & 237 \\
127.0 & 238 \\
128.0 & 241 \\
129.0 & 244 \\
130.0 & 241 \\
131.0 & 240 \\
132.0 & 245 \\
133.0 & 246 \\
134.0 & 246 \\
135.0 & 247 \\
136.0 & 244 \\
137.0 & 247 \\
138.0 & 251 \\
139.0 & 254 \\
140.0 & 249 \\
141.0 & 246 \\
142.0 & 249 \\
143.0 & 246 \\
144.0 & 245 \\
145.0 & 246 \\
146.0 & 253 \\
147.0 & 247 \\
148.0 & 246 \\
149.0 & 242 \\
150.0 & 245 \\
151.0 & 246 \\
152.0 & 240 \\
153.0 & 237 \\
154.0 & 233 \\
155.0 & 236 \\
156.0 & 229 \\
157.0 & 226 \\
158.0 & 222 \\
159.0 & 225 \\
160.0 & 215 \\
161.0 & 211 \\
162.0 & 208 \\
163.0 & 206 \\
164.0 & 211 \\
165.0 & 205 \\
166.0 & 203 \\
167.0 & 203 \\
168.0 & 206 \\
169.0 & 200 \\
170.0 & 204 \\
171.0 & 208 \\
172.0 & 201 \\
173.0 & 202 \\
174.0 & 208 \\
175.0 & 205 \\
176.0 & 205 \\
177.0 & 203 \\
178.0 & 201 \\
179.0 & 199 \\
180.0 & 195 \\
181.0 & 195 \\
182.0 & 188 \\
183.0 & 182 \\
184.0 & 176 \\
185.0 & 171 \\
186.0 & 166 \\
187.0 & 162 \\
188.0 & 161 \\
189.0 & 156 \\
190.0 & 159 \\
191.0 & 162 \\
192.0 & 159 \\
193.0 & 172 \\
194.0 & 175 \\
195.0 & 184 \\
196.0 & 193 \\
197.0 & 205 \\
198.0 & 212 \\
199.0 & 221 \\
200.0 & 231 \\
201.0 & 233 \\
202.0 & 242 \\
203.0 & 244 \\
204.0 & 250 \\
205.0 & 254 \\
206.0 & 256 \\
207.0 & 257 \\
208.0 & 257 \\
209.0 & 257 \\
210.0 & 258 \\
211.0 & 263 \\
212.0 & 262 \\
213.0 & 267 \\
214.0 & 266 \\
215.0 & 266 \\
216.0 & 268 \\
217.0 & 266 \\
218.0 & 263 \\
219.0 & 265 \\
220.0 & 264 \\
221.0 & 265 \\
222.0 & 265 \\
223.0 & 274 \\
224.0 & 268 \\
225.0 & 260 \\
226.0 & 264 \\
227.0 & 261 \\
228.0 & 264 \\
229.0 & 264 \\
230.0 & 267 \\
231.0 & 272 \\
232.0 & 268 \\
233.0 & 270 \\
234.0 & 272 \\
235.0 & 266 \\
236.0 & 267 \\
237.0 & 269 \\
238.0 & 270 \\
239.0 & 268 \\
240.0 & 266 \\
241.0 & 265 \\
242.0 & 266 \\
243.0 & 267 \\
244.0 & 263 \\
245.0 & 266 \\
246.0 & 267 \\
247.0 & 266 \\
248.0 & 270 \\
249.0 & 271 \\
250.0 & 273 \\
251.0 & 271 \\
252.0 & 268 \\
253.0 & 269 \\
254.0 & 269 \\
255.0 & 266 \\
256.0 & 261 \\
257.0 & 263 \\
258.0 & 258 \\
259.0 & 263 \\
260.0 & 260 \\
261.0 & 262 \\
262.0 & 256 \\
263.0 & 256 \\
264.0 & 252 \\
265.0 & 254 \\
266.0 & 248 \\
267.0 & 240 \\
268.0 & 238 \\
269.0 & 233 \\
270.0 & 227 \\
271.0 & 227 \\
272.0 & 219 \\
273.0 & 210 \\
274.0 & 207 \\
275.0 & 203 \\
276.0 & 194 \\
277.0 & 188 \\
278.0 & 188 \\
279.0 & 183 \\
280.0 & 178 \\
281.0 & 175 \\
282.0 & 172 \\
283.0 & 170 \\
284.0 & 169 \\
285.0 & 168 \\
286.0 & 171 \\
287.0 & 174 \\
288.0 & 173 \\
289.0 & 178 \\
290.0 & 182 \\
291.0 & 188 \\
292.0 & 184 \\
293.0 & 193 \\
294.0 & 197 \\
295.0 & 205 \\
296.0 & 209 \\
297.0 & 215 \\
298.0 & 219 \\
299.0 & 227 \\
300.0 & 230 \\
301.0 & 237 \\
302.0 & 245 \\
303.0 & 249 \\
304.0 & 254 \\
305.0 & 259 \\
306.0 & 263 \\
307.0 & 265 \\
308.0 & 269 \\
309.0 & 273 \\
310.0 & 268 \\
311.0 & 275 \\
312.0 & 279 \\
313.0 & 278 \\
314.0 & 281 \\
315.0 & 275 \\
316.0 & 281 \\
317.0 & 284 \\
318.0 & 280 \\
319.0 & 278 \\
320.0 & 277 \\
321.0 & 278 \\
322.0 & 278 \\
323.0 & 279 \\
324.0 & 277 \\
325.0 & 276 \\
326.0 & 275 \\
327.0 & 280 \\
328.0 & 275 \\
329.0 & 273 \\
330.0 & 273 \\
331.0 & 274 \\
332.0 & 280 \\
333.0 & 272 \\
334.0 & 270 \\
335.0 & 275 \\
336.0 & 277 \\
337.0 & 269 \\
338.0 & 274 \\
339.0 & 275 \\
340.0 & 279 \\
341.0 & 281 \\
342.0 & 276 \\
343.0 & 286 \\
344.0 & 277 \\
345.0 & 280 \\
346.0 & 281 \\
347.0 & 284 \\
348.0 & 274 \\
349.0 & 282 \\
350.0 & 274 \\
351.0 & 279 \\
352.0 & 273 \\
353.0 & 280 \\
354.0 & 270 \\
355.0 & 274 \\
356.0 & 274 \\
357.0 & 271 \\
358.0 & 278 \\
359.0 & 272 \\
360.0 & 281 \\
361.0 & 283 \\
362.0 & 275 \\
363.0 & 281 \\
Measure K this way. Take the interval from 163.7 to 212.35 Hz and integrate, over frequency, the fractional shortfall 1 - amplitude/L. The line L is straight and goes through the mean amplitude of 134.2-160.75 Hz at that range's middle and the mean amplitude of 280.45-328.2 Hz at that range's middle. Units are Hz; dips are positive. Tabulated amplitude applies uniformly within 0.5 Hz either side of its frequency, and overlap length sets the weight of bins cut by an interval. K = 6.8 Hz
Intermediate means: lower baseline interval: 241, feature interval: 206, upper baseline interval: 237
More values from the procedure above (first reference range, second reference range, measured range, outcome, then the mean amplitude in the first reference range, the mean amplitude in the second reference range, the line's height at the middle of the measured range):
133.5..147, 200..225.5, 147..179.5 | 4.4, 248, 259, 251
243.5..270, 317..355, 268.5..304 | 8.8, 259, 277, 266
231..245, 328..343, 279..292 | 4.6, 268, 275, 271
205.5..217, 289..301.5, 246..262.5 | -2.3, 262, 206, 233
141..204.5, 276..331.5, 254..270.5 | -1.9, 210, 235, 227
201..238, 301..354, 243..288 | 6.1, 262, 274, 267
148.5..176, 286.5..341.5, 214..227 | -1.9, 217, 253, 231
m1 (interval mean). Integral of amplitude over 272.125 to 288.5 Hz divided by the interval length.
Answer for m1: 184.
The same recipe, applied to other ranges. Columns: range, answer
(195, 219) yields 246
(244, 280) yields 244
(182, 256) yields 243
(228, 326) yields 243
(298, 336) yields 269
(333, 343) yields 276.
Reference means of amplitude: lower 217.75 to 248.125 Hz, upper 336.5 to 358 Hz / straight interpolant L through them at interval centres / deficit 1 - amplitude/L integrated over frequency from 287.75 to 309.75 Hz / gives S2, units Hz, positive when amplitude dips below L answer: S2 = 3.9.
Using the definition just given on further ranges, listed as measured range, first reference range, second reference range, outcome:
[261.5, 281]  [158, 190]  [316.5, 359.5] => 1.9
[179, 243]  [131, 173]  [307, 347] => 2.9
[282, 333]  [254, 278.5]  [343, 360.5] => 2.9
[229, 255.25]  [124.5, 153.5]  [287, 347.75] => -1.7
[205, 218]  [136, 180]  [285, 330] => -1.7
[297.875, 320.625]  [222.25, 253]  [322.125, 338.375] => 0.8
